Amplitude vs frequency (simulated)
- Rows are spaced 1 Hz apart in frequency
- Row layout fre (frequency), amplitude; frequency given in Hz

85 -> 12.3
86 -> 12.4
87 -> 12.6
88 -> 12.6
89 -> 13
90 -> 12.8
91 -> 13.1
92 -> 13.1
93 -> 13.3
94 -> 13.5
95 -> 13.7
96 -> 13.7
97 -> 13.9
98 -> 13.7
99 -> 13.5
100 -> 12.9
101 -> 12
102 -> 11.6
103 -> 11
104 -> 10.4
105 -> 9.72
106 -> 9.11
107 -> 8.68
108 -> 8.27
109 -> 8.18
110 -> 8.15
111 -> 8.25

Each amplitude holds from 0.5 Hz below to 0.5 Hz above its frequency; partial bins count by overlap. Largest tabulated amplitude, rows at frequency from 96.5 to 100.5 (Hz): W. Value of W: 13.9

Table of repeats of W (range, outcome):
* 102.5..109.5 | 11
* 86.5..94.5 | 13.5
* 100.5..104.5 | 12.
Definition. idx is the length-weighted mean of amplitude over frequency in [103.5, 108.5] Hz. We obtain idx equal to 9.24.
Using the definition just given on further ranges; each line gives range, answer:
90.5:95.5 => 13.3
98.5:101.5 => 12.8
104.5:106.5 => 9.41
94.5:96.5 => 13.7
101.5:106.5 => 10.4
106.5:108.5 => 8.47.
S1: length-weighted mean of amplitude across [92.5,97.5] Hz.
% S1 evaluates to 13.6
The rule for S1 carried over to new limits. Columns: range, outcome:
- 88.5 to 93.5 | 13.1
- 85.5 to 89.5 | 12.7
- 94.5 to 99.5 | 13.7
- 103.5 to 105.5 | 10.1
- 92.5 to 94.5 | 13.4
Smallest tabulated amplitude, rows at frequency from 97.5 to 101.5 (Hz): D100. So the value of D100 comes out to 12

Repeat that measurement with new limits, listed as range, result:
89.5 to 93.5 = 12.8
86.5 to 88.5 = 12.6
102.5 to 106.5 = 9.11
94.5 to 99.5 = 13.5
